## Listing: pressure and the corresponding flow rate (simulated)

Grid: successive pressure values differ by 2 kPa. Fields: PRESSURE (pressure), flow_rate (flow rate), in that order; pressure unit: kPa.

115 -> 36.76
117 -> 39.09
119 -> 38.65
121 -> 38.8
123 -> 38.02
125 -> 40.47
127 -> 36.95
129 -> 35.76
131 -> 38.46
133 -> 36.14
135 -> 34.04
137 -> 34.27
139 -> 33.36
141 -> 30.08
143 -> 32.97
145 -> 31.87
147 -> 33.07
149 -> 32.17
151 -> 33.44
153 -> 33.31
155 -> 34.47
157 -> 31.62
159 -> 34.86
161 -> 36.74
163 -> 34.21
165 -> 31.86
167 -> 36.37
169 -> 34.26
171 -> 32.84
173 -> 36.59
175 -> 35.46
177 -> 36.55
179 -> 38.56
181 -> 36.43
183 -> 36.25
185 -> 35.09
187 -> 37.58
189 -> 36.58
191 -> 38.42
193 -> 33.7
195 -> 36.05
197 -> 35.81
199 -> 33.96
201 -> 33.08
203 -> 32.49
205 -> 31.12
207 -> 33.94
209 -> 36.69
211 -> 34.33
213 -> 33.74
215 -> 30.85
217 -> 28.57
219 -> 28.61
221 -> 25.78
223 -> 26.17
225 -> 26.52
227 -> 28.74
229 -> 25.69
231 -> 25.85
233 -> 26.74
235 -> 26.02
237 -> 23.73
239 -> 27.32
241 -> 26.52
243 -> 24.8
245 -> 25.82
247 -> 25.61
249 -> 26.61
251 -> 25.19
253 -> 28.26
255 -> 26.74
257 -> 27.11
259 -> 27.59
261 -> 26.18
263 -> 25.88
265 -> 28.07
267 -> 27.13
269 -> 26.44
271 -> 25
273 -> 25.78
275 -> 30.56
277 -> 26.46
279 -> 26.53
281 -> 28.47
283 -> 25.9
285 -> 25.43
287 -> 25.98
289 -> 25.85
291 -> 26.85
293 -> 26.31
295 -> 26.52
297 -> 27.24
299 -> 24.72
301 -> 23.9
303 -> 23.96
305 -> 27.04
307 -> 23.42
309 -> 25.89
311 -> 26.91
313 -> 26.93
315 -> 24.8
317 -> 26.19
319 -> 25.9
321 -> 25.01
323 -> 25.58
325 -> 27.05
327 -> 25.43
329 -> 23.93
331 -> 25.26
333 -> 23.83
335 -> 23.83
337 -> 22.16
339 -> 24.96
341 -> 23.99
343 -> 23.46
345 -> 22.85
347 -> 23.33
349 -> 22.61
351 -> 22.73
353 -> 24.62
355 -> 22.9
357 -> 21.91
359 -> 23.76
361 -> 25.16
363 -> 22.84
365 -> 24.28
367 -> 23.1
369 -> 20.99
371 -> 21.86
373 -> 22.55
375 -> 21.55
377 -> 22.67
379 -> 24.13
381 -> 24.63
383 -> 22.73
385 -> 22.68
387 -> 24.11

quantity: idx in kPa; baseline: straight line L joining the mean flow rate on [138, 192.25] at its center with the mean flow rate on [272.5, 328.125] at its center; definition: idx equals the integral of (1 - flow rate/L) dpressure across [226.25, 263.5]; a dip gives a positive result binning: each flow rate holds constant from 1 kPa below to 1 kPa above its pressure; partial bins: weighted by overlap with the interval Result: 4.09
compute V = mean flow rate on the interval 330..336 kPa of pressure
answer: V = 24.3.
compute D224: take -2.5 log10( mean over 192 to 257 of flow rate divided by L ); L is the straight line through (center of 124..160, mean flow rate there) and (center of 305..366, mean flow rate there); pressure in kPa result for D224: 0.036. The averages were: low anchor 34.3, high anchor 24.4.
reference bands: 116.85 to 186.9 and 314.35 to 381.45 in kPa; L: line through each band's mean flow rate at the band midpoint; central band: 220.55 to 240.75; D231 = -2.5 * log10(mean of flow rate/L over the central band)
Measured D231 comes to 0.17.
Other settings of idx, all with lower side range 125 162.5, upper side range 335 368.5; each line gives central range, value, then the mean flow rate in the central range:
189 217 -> -2.6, 34.1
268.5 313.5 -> 0.7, 26.2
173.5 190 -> -2.2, 36.6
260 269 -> 0.4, 26.8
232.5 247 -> 1.7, 25.8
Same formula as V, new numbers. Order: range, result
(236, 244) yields 25.6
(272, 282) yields 27.6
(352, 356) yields 23.8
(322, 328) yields 26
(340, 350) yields 23.2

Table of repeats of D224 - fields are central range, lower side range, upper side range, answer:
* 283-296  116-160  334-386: 0.03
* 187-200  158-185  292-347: -0.06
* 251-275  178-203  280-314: 0.09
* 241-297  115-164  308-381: 0.06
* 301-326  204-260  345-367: -0.03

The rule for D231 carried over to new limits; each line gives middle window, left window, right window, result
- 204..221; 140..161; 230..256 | -0.13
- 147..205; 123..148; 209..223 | -0.07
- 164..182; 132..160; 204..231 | -0.11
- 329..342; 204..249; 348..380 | 0.00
